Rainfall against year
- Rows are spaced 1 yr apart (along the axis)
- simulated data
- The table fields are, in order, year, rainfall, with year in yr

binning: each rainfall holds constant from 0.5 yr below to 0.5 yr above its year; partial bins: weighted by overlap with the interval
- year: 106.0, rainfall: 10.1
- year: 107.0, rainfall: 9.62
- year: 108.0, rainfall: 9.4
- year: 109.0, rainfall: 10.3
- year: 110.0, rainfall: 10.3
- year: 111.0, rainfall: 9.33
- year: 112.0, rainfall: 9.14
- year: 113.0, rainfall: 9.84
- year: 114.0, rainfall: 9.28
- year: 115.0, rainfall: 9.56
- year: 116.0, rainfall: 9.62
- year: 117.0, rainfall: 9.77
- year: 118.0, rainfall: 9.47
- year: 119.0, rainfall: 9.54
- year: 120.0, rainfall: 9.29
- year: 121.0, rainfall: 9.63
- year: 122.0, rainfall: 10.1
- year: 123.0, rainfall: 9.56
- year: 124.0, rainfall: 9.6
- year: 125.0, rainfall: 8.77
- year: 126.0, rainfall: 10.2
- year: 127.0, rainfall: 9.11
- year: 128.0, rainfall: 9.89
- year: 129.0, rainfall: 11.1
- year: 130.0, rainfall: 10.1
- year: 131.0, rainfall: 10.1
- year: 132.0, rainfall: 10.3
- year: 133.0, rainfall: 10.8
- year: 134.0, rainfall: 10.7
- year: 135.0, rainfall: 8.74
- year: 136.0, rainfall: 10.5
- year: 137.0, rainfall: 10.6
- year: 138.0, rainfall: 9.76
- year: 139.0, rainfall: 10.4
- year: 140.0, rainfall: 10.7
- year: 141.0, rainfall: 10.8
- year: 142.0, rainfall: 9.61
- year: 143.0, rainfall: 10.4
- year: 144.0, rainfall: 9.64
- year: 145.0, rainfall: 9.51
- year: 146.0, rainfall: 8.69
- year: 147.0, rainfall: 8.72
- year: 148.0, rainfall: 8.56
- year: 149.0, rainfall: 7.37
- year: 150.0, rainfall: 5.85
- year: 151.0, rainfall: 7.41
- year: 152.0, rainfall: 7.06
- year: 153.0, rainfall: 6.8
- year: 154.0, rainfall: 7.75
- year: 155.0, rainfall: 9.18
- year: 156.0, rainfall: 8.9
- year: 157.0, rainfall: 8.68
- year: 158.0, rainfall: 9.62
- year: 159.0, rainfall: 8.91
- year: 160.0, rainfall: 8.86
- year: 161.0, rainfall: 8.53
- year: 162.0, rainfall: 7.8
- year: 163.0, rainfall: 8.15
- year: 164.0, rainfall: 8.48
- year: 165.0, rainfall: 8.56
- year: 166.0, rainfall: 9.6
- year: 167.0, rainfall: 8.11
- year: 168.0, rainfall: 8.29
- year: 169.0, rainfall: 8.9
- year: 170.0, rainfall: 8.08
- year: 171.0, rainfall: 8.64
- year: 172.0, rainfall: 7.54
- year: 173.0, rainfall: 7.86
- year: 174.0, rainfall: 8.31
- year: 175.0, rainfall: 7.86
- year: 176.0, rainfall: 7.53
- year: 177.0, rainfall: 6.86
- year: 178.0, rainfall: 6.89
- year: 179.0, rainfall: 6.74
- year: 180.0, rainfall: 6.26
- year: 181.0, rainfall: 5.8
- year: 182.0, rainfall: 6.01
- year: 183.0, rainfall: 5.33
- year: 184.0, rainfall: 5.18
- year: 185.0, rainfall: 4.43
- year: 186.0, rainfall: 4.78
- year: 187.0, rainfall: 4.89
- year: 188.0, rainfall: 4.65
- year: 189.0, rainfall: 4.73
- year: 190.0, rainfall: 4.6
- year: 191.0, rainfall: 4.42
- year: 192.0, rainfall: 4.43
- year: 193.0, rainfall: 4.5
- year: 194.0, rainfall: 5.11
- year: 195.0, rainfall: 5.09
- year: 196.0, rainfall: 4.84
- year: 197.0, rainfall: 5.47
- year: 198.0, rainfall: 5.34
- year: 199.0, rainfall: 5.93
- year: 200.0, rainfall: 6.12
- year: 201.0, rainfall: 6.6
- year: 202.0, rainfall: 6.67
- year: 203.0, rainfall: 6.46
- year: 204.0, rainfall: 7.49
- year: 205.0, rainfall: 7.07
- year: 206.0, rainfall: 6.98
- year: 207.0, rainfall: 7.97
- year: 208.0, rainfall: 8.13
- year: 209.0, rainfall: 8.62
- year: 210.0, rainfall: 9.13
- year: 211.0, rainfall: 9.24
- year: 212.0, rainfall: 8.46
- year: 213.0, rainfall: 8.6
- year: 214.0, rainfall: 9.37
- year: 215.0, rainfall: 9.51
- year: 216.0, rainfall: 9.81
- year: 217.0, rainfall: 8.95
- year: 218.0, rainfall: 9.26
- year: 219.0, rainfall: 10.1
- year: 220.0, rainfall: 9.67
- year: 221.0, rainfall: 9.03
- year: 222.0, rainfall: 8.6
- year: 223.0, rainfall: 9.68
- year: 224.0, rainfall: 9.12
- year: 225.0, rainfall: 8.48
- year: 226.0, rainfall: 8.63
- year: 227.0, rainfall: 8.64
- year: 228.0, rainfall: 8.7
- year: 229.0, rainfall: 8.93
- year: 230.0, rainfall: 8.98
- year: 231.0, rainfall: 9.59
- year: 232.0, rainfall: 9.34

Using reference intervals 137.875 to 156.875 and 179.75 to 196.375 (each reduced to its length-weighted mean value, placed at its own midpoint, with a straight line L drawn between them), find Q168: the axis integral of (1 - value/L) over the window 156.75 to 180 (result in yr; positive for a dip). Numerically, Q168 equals -4.62 yr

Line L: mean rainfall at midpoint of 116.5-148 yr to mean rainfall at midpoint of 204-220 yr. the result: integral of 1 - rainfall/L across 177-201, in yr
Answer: 9.8 yr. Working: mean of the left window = 9.85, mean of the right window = 8.74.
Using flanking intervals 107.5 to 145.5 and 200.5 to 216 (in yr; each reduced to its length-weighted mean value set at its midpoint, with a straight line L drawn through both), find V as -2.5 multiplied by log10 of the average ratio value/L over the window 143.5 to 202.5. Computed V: 0.26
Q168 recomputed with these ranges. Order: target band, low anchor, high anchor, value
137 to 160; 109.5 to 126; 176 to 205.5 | -2.7 yr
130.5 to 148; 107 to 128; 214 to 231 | -0.8 yr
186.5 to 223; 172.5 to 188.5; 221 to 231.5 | 3.0 yr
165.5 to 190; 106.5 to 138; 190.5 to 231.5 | 5.1 yr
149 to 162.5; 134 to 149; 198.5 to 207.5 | 1.4 yr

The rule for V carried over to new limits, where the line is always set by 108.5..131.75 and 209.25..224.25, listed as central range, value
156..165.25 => 0.11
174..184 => 0.39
